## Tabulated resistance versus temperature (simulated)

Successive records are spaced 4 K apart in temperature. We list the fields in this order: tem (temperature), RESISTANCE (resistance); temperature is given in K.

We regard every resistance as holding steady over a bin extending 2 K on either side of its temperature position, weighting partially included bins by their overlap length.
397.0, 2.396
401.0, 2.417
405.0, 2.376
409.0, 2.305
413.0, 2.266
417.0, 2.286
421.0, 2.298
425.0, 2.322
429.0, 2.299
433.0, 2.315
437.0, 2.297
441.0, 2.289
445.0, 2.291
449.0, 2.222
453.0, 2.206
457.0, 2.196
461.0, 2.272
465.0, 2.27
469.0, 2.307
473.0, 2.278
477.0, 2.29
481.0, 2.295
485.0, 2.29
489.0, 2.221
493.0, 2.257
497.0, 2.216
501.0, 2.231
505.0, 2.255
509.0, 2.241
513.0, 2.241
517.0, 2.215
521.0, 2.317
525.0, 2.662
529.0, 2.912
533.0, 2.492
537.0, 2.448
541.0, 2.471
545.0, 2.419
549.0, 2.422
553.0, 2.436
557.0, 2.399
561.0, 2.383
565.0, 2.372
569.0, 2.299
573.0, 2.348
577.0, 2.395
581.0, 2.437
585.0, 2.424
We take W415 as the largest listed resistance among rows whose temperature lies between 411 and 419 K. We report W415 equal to 2.286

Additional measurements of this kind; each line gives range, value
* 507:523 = 2.317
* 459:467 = 2.272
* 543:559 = 2.436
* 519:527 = 2.662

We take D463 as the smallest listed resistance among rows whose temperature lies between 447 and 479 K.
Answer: 2.196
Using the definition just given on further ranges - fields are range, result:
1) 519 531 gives 2.317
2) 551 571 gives 2.299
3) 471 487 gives 2.278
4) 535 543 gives 2.448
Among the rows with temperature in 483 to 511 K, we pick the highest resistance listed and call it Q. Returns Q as 2.29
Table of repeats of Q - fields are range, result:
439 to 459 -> 2.291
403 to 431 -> 2.376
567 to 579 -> 2.395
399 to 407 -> 2.417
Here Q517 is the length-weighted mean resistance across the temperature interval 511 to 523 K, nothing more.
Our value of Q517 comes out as 2.26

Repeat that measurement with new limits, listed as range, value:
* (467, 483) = 2.29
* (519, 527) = 2.49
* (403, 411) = 2.34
